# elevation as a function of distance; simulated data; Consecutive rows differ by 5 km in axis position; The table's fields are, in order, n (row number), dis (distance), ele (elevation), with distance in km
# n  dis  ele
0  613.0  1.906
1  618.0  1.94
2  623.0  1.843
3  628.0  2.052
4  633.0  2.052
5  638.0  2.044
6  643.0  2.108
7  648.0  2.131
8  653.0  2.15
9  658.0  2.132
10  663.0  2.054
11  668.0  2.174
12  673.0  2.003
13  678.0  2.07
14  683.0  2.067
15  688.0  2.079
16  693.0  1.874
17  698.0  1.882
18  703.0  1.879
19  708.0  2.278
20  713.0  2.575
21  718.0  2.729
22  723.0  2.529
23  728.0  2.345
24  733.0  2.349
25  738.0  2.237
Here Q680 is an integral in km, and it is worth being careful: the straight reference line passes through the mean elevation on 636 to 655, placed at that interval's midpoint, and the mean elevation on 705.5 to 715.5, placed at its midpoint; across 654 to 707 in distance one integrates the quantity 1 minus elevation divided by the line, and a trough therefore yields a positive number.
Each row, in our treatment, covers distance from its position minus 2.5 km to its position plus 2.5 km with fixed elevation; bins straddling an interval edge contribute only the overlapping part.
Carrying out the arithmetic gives 5.7 km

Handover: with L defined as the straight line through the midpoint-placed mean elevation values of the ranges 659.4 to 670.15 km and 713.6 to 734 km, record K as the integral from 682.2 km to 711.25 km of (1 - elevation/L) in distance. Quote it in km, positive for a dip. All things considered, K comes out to 3.8 km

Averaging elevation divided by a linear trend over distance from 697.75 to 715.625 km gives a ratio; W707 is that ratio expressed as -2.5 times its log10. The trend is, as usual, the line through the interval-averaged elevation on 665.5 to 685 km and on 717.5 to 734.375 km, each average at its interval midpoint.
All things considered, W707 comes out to 0.06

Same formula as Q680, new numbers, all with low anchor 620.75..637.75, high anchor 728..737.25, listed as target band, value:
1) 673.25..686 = 0.6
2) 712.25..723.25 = -1.7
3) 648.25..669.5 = -0.4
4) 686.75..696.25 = 1.0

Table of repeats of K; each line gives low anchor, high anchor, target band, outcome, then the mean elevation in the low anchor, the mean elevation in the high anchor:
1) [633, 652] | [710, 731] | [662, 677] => 1.1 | 2.09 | 2.53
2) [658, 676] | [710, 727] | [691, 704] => 2.7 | 2.08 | 2.58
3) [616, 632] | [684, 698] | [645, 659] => -1.3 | 1.96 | 1.97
